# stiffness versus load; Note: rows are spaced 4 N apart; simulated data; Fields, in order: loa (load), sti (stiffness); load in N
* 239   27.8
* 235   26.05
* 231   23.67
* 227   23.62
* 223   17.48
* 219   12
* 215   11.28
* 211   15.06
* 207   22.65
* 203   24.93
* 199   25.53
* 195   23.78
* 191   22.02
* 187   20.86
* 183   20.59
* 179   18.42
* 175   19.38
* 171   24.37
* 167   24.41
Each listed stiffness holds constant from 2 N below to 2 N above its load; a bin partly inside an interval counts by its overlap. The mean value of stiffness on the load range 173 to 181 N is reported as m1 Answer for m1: 18.9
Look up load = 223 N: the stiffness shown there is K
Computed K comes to 17.48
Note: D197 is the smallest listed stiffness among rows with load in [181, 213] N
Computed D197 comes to 15.06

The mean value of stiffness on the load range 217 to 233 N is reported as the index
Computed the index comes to 19.2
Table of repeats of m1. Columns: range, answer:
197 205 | 25.2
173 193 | 20.3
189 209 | 23.8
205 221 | 15.2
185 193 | 21.4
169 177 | 21.9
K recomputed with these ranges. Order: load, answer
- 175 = 19.38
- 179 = 18.42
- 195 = 23.78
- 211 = 15.06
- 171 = 24.37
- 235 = 26.05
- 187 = 20.86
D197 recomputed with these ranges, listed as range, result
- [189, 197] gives 22.02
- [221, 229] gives 17.48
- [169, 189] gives 18.42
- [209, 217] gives 11.28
